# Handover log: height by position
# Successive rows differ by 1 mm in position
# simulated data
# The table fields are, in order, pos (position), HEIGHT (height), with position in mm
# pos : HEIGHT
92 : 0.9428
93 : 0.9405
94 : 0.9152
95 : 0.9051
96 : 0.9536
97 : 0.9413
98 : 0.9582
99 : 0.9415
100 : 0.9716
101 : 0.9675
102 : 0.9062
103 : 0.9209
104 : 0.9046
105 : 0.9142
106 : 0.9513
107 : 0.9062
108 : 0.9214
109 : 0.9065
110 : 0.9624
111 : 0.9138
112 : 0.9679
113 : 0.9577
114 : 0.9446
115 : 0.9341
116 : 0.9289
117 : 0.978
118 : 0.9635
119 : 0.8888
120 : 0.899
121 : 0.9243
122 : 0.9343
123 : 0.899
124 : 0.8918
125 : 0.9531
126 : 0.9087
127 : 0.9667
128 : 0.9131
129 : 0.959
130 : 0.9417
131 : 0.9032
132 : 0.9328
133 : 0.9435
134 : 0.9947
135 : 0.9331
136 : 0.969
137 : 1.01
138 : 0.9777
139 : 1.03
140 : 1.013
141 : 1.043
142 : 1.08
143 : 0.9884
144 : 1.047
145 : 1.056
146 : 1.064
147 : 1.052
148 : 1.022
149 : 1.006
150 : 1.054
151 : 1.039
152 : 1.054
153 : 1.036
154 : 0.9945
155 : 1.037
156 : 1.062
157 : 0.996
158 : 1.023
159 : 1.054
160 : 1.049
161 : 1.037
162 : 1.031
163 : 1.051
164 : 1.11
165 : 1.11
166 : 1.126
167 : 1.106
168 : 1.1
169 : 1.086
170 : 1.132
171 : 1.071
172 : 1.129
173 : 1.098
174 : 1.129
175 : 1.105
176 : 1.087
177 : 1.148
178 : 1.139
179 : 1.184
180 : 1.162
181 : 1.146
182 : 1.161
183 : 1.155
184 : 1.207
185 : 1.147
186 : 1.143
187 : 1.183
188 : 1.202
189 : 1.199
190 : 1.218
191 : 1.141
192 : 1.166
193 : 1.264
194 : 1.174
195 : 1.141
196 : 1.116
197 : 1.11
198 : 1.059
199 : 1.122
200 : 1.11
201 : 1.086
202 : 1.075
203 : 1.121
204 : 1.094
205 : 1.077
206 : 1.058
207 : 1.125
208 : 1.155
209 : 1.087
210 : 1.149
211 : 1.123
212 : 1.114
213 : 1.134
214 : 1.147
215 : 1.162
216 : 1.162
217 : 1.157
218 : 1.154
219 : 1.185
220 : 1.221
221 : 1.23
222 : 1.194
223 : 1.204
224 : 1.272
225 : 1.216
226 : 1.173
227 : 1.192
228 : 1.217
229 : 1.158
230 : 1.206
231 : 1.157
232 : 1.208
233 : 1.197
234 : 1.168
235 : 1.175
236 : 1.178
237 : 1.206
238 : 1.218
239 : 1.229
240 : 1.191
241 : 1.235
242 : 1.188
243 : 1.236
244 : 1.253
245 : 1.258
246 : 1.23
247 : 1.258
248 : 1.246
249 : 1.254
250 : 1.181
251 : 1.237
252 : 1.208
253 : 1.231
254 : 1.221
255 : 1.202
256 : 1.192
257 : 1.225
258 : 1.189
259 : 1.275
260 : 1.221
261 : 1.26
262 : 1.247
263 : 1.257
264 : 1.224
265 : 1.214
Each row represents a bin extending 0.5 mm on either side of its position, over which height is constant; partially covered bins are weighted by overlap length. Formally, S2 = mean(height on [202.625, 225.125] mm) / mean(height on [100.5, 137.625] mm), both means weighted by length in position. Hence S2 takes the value 1.23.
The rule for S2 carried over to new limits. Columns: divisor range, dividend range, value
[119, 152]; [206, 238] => 1.20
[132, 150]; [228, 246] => 1.19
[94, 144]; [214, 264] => 1.28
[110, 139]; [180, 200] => 1.23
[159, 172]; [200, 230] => 1.06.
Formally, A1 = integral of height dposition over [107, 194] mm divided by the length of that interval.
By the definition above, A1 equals 1.04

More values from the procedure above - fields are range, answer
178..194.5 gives 1.18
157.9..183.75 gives 1.11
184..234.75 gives 1.16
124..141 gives 0.96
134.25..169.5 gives 1.04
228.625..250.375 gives 1.21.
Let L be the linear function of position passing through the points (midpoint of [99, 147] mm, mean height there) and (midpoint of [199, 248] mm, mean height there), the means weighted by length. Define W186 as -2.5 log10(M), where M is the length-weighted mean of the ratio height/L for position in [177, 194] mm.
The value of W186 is -0.080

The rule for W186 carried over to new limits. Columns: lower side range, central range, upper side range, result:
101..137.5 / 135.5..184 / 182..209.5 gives -0.03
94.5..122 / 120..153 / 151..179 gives 0.03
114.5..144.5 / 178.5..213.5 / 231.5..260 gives -0.03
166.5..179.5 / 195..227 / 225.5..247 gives 0.03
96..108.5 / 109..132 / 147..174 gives 0.05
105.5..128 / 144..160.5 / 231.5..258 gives -0.03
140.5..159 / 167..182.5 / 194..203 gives -0.05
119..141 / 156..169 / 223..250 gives -0.04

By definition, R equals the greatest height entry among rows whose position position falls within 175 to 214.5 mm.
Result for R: 1.264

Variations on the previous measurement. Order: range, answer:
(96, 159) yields 1.08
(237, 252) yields 1.258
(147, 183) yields 1.184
